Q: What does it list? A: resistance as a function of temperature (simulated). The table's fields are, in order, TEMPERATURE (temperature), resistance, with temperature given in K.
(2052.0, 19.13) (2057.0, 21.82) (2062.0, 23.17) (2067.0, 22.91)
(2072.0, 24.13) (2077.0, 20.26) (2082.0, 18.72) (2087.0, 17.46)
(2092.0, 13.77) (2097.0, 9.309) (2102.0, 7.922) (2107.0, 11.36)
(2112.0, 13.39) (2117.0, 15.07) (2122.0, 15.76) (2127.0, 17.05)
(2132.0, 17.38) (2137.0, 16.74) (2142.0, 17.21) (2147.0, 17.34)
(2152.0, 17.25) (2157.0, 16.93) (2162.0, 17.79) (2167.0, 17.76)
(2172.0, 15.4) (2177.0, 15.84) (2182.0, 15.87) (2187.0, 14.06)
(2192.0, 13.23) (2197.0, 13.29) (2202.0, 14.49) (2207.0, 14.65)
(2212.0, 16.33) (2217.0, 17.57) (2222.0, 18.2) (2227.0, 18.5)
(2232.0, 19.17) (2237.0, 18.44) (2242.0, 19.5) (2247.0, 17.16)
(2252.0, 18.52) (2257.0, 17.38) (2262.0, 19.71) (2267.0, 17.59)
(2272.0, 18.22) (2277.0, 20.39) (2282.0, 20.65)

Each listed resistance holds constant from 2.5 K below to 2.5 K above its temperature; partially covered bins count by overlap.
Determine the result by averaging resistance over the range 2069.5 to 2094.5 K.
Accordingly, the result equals 18.9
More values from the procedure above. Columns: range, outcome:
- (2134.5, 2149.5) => 17.1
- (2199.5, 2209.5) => 14.6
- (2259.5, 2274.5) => 18.5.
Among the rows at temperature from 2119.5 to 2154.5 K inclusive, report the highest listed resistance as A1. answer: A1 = 17.38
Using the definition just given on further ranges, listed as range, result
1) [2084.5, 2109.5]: 17.46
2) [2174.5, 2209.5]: 15.87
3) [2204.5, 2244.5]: 19.5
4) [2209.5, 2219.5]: 17.57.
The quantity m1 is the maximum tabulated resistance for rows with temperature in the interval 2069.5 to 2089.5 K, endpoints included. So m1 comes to 24.13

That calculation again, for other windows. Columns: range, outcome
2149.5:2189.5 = 17.79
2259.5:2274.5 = 19.71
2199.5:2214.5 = 16.33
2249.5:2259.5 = 18.52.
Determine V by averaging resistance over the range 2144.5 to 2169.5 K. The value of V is 17.4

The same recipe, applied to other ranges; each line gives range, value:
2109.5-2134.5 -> 15.7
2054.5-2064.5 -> 22.5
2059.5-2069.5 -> 23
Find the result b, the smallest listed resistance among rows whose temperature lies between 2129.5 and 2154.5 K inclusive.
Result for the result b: 16.74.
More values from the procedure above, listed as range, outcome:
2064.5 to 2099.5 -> 9.309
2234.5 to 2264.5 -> 17.16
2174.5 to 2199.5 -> 13.23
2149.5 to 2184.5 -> 15.4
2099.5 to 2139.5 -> 7.922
